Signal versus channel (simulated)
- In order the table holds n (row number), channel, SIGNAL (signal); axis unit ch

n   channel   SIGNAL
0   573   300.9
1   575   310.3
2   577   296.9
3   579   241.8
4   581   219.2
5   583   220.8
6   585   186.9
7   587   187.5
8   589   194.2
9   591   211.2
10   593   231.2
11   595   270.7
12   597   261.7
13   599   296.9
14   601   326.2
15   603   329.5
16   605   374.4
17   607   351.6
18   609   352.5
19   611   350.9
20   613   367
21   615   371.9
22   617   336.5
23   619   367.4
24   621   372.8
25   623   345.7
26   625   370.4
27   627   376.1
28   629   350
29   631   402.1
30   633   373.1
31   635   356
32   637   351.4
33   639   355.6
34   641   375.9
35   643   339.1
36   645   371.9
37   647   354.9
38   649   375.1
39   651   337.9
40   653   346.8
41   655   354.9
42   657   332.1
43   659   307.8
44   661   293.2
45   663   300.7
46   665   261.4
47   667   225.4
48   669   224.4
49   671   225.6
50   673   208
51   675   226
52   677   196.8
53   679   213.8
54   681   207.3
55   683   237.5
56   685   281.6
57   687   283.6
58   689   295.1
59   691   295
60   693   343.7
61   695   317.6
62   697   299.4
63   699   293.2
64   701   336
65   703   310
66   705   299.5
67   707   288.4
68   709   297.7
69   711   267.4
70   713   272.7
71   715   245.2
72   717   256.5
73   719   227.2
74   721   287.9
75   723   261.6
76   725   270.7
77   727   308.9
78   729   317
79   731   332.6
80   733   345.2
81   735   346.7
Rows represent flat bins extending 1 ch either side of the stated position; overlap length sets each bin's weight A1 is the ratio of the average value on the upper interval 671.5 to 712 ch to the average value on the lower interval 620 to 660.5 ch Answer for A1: 0.8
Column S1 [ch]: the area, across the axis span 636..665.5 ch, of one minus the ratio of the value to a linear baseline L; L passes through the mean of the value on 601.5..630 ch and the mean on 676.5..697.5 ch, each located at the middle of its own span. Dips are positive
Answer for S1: -2.1 ch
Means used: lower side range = 358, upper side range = 271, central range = 339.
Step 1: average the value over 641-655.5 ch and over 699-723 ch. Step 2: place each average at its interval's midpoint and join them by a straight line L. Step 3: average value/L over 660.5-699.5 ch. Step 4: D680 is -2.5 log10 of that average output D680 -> 0.209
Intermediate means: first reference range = 356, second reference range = 280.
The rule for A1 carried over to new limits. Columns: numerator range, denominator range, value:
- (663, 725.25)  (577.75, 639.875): 0.85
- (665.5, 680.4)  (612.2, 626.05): 0.60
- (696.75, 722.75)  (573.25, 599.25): 1.17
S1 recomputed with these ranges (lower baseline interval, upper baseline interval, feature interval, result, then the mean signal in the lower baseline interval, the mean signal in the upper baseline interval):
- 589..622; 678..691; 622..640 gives -3.94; 319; 256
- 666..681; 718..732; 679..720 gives -4.92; 216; 287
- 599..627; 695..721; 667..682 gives 4.55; 354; 284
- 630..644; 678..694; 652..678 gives 3.58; 365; 270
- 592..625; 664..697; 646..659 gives -2.84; 333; 254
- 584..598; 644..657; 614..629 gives -3.78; 220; 355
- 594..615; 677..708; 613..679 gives -2.98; 330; 284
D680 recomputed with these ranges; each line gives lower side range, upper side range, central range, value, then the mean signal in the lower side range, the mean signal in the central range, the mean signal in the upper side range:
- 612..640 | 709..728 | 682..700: 0.01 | 364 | 294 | 268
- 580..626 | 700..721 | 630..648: -0.24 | 300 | 364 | 280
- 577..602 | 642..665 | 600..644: -0.24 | 240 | 359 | 334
